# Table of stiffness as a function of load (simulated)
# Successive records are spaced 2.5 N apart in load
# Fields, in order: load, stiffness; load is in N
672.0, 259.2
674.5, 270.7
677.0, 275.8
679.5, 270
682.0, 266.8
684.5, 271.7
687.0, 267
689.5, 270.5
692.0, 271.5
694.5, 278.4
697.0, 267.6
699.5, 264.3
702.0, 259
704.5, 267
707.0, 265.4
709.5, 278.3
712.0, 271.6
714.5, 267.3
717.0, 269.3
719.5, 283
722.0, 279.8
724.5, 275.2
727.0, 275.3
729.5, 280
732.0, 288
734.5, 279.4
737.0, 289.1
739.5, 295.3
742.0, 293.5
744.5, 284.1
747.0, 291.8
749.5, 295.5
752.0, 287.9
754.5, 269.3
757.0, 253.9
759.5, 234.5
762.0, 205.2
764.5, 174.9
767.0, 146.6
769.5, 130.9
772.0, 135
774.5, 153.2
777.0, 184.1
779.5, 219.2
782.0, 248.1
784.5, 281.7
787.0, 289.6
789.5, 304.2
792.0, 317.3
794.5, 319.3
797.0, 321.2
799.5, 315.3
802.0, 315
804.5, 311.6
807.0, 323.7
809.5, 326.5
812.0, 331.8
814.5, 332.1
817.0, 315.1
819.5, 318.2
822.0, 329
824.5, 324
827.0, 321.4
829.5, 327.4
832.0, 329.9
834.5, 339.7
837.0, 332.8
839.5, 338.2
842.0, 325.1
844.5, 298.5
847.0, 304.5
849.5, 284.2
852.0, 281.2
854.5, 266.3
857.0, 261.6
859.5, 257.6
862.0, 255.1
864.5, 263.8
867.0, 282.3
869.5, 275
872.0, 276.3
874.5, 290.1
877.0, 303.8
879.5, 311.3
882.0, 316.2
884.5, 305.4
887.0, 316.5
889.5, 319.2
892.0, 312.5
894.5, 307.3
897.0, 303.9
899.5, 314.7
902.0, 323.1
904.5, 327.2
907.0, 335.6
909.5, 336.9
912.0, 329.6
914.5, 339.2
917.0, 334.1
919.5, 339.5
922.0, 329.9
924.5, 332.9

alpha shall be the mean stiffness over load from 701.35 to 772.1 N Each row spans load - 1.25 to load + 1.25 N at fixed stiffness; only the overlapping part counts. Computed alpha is 258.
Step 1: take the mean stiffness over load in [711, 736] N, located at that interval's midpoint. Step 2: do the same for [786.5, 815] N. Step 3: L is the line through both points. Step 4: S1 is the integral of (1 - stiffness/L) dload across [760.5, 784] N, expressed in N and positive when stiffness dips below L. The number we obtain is 9.4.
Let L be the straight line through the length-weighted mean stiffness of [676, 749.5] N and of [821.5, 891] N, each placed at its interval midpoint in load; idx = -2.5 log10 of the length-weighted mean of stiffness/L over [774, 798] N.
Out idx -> 0.09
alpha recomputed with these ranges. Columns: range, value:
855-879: 275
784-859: 313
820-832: 325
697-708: 264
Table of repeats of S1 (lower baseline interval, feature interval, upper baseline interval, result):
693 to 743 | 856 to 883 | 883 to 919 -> 2.9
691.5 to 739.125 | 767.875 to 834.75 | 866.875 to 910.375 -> 1.5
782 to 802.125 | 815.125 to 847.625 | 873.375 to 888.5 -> -2.0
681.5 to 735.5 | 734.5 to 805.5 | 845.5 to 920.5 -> 6.8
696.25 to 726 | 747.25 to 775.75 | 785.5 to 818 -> 8.1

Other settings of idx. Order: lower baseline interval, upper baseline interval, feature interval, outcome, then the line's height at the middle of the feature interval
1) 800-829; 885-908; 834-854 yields 0.036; 321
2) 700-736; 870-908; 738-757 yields -0.022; 280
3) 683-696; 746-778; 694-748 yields -0.136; 246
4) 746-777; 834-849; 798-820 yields -0.162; 277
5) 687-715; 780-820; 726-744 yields -0.012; 283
